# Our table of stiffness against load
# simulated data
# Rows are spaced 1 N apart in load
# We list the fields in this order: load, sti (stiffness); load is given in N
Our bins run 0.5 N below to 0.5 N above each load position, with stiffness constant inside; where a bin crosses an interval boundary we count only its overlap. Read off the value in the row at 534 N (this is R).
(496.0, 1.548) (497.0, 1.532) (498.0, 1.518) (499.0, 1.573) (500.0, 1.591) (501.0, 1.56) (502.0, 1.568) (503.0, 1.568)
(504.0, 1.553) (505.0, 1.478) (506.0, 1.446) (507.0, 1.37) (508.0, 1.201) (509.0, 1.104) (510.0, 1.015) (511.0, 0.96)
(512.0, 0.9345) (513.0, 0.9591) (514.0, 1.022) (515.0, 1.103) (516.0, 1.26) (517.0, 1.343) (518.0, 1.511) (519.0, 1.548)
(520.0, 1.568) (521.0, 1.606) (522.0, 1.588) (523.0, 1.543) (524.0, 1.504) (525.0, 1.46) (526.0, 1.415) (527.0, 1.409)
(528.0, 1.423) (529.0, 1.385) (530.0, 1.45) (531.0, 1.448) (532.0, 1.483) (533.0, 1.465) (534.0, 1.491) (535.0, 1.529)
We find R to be 1.491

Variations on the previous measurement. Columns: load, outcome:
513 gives 0.9591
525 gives 1.46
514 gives 1.022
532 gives 1.483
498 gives 1.518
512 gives 0.9345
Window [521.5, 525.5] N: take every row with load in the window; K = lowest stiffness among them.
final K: 1.46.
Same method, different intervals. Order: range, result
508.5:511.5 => 0.96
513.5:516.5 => 1.022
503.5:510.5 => 1.015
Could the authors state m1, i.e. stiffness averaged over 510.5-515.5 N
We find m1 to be 0.996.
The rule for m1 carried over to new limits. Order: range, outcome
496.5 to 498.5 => 1.52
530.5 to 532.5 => 1.47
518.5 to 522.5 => 1.58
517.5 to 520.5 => 1.54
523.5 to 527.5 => 1.45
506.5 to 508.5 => 1.29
